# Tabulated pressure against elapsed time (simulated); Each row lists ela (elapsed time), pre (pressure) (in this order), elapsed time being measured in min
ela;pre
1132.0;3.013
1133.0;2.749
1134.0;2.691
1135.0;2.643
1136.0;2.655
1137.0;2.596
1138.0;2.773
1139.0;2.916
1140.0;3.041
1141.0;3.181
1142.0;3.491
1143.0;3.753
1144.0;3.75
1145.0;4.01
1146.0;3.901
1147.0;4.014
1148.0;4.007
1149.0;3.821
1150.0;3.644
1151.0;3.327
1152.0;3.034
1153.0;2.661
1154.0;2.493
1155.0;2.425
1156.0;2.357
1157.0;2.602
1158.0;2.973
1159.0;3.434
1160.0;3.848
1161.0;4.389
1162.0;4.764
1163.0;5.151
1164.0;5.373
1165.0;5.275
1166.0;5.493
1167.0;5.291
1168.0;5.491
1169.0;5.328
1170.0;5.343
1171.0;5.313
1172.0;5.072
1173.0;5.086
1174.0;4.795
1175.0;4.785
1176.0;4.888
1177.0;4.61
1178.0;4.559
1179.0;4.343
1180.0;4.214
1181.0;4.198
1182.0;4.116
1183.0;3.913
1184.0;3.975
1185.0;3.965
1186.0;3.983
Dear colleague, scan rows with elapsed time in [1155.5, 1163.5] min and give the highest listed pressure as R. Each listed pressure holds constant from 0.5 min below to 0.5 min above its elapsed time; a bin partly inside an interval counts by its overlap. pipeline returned 5.151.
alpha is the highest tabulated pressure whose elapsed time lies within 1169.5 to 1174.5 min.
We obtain 5.343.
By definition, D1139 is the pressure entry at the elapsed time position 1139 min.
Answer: 2.916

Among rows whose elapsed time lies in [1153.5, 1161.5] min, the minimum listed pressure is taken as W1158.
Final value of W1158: 2.357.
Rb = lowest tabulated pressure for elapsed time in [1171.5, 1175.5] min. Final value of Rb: 4.785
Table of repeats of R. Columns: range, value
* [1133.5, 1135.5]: 2.691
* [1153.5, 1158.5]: 2.973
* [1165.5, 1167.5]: 5.493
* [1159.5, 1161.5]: 4.389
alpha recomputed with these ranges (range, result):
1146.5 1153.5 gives 4.014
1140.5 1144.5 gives 3.753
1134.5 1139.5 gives 2.916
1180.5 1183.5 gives 4.198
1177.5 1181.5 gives 4.559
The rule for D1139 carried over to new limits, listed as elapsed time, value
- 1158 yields 2.973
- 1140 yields 3.041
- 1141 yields 3.181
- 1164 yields 5.373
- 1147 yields 4.014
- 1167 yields 5.291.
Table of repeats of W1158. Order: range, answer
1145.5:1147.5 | 3.901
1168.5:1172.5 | 5.072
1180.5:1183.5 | 3.913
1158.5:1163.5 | 3.434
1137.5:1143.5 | 2.773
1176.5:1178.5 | 4.559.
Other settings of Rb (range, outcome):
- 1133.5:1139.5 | 2.596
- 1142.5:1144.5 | 3.75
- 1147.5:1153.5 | 2.661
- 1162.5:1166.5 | 5.151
